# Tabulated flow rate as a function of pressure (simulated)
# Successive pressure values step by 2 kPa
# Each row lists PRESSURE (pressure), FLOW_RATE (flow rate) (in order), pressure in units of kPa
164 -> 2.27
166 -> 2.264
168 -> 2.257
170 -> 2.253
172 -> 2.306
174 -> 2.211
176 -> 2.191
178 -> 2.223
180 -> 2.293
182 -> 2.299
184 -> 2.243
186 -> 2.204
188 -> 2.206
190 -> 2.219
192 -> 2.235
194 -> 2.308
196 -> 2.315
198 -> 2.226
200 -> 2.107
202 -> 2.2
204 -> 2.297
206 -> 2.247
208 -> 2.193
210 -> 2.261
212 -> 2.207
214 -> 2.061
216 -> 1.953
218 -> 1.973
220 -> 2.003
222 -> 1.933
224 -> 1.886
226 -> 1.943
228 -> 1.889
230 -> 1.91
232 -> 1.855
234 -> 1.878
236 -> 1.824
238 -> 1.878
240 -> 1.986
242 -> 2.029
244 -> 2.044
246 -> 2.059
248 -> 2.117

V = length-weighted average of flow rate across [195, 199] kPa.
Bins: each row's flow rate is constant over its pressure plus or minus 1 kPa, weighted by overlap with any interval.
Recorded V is 2.27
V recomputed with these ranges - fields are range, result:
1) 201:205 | 2.25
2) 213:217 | 2.01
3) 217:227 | 1.95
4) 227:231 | 1.9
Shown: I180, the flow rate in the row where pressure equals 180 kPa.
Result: 2.293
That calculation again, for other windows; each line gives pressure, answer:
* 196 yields 2.315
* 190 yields 2.219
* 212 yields 2.207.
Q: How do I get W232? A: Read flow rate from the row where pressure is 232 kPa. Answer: 1.855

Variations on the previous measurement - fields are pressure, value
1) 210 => 2.261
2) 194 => 2.308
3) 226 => 1.943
